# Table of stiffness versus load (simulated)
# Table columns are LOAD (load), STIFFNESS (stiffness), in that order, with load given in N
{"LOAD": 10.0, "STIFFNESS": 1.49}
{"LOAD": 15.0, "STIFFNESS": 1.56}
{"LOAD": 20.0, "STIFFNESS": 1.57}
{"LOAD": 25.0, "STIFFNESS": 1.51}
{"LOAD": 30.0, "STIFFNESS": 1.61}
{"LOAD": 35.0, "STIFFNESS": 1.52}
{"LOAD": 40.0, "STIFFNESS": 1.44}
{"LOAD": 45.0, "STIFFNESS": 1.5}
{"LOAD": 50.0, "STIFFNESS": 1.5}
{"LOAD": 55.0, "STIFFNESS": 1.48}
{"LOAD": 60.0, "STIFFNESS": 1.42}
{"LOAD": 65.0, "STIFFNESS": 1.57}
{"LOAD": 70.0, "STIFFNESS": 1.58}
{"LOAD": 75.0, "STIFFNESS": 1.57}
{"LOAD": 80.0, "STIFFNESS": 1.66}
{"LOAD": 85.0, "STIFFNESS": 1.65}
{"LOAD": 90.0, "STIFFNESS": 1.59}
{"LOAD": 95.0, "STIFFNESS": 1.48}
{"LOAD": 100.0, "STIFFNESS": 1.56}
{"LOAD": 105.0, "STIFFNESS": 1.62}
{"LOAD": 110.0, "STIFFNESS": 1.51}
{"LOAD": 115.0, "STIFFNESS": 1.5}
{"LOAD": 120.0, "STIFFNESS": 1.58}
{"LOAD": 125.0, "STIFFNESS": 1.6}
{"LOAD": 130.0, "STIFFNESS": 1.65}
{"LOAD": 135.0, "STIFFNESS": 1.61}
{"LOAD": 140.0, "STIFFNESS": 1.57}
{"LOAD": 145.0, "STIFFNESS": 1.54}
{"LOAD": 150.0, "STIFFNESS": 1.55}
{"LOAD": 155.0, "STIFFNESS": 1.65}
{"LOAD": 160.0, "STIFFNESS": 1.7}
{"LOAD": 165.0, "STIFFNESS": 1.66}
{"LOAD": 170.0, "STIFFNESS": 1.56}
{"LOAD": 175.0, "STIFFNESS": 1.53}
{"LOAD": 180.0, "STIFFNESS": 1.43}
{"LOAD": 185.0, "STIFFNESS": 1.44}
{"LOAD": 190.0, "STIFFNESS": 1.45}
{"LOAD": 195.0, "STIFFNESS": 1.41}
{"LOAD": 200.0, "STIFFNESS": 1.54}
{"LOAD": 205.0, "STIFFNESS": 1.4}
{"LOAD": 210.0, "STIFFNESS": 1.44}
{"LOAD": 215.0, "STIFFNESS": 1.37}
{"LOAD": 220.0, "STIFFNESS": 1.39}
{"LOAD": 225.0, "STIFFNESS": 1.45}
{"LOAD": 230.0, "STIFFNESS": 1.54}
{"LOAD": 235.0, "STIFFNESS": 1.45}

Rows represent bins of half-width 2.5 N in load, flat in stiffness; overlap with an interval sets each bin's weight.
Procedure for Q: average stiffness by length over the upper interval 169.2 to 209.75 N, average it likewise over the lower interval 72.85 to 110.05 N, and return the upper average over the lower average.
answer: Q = 0.92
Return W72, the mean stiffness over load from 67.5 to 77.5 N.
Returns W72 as 1.57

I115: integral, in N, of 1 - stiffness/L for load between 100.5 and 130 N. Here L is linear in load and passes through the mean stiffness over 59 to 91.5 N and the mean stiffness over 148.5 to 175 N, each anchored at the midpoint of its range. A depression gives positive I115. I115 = 0.56 N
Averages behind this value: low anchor 1.58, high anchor 1.62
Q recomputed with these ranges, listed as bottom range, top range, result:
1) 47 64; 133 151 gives 1.06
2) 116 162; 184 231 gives 0.90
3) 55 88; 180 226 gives 0.91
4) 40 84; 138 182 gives 1.03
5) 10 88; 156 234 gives 0.97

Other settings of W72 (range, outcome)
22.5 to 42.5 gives 1.52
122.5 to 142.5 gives 1.61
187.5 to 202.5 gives 1.47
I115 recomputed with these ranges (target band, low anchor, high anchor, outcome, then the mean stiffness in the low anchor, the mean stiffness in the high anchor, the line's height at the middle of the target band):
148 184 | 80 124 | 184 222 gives -2.3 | 1.57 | 1.43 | 1.48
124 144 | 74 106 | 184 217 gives -1.0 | 1.59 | 1.44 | 1.53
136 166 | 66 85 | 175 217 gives -2.1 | 1.61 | 1.44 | 1.5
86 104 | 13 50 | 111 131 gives 0.0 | 1.53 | 1.57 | 1.56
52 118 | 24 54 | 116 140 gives 0.2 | 1.51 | 1.6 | 1.56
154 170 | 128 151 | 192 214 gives -1.3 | 1.58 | 1.44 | 1.53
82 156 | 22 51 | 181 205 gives -4.7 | 1.52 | 1.45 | 1.48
